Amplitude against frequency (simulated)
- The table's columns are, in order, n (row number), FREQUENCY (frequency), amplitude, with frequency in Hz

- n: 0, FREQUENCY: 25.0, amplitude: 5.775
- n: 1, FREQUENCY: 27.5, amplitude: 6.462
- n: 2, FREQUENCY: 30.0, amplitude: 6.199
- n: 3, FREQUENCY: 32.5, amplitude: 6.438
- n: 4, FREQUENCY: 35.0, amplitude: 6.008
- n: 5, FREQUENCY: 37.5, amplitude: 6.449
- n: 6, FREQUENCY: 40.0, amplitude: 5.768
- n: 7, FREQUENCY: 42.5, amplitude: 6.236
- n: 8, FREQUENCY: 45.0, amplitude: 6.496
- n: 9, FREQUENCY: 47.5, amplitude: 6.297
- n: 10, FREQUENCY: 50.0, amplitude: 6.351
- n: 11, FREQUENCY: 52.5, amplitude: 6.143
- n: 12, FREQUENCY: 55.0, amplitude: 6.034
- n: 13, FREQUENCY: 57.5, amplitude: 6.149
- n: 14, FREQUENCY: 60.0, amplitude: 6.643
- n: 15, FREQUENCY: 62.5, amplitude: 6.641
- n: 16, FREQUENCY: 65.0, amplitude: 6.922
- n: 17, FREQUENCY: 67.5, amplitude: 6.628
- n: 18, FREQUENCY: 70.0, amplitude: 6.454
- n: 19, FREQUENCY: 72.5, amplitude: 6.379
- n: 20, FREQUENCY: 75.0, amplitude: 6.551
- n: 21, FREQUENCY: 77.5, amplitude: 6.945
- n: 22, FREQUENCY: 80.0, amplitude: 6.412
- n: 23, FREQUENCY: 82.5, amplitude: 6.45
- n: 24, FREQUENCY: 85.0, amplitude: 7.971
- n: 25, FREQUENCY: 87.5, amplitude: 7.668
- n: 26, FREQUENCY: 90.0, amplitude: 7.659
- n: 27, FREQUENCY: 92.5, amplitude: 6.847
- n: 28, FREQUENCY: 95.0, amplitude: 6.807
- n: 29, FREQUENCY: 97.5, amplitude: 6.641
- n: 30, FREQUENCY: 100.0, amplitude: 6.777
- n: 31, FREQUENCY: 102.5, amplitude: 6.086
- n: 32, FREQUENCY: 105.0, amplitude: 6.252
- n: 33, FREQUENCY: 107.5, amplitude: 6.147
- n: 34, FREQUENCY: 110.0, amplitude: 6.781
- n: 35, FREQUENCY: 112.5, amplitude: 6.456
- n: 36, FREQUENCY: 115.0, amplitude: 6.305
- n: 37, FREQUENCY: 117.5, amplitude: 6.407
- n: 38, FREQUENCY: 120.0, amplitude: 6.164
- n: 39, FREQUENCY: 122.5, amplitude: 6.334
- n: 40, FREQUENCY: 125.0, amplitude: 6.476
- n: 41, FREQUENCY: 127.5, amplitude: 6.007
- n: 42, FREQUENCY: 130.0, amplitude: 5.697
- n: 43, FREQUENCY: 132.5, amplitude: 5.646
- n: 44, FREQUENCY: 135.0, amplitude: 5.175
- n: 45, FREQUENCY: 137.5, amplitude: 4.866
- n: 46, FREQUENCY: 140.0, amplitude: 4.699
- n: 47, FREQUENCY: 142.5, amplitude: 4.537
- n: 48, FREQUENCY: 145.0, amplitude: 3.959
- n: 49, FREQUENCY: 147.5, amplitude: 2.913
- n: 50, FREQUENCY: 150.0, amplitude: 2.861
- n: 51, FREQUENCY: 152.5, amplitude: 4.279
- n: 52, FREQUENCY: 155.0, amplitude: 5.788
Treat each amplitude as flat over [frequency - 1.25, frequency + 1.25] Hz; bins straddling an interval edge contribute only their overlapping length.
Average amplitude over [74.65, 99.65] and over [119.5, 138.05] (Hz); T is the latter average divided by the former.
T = 0.8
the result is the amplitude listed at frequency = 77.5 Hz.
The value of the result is 6.945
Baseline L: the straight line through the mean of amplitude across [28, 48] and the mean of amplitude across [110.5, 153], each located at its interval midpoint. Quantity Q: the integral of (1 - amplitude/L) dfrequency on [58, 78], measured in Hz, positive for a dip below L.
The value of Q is -2.3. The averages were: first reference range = 6.24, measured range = 6.62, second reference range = 5.27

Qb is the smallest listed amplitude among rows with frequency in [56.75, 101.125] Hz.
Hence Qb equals 6.149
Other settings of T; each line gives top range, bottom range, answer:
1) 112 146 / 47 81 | 0.87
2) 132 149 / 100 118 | 0.70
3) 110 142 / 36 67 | 0.92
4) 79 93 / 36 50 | 1.15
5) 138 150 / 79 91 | 0.55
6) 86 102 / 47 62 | 1.12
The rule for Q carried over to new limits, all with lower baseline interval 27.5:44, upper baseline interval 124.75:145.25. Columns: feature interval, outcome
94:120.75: -4.6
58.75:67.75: -1.2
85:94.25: -2.9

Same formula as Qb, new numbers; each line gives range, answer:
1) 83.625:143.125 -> 4.537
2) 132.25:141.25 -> 4.699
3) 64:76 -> 6.379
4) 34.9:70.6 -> 5.768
